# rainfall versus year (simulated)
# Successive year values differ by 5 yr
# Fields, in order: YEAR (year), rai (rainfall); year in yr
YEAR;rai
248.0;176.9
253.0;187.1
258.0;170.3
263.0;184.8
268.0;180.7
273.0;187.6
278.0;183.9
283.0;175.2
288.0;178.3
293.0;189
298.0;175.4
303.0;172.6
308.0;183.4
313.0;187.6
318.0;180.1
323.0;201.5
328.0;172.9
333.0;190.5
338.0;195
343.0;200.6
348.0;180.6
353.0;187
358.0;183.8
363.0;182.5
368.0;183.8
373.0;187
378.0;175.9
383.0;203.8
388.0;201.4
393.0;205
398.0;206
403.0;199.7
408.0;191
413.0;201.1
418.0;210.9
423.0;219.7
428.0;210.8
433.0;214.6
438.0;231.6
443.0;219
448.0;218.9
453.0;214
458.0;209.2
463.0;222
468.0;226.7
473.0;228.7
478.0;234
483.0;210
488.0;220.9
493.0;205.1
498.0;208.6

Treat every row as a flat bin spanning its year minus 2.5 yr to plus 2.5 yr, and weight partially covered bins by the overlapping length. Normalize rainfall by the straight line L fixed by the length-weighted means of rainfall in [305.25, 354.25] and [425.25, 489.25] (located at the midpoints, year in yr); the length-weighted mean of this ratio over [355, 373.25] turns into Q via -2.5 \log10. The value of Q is 0.072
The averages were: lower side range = 188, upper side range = 220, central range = 184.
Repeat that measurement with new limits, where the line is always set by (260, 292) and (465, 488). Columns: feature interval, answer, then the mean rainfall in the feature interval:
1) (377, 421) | 0.04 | 200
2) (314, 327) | 0.02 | 188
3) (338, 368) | 0.06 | 187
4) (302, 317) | 0.04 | 182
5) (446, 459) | 0.02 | 214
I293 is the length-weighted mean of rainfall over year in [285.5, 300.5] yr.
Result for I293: 181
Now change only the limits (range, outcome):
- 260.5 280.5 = 184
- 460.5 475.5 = 226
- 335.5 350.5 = 192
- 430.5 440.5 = 223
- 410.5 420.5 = 206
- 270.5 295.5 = 183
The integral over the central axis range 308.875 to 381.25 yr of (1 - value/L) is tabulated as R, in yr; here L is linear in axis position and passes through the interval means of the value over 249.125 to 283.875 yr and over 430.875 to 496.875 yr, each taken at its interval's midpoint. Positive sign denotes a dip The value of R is 3.7 yr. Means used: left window 181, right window 219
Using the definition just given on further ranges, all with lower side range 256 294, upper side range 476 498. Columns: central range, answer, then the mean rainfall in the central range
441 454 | -0.5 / 218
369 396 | 0.6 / 194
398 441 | -1.0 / 210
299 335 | 0.8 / 184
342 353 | 0.3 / 188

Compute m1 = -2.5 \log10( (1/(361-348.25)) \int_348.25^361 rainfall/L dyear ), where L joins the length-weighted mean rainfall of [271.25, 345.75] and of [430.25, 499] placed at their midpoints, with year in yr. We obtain 0.060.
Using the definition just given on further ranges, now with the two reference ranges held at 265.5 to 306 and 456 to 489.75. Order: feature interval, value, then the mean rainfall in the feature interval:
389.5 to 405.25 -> 0.01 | 203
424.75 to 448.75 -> -0.03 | 219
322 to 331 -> 0.03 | 185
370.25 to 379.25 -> 0.10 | 182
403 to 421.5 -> 0.03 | 202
